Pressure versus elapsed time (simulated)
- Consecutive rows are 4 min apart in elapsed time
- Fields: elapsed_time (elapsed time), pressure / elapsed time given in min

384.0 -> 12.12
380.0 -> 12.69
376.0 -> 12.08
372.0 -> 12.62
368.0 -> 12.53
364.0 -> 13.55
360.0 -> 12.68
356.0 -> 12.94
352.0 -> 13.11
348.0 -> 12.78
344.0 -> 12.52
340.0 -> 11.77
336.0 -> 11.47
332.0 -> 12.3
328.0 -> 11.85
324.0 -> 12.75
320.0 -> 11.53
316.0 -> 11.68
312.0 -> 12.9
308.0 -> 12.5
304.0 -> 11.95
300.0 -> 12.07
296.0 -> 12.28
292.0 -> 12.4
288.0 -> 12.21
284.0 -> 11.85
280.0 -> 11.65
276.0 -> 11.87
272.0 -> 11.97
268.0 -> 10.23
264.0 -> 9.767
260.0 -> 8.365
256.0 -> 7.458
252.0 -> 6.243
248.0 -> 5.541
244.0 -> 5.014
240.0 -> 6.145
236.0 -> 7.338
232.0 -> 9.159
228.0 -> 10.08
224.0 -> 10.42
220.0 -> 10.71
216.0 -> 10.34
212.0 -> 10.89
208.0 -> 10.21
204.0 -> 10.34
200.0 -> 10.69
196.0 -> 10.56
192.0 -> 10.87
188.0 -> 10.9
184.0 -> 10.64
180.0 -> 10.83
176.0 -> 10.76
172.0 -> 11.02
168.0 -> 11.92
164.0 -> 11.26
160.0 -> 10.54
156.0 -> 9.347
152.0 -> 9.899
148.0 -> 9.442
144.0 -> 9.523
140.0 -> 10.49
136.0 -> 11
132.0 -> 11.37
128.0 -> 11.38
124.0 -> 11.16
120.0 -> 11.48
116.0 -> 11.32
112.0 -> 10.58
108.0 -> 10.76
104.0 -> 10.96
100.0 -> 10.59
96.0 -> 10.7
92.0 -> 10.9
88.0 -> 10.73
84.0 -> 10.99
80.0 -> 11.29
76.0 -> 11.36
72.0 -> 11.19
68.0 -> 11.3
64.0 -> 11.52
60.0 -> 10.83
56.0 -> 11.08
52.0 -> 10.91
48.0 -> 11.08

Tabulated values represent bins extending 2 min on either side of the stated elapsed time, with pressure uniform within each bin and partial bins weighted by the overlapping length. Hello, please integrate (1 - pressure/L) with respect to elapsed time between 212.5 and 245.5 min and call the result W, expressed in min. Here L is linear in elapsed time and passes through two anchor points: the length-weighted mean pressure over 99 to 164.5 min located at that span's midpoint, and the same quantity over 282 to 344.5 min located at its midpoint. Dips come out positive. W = 7.54 min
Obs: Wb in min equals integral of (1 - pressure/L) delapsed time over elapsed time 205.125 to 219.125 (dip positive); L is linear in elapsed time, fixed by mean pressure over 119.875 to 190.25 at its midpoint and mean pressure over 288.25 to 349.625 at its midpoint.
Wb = 0.9 min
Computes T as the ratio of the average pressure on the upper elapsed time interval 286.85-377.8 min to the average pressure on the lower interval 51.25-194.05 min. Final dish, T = 1.14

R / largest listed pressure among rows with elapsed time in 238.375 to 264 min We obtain 9.767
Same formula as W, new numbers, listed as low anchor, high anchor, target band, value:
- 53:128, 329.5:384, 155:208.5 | 3.7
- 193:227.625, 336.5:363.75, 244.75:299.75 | 6.8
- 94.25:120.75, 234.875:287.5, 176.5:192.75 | -1.5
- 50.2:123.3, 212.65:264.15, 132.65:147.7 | -0.4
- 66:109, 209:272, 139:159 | 0.6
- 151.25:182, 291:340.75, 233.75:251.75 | 8.4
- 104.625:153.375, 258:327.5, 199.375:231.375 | 2.3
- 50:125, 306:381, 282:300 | 0.0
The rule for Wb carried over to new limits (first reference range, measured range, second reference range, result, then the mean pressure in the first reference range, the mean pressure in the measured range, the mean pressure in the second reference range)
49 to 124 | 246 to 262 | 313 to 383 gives 6.7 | 11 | 6.9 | 12.4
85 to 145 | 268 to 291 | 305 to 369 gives 0.5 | 10.9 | 11.8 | 12.4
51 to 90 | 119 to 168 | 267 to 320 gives 3.4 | 11.1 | 10.6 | 12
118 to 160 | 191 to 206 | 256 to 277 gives -0.4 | 10.5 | 10.6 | 10.1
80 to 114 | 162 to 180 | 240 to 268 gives -4.1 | 10.8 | 11.2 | 7.23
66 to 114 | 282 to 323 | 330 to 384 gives 0.2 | 10.9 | 12.2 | 12.5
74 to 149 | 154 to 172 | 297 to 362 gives 0.7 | 10.9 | 10.8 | 12.3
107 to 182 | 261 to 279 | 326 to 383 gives 1.4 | 10.7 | 10.9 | 12.5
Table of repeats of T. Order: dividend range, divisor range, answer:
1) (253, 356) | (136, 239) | 1.13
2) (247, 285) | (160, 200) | 0.87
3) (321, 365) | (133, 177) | 1.19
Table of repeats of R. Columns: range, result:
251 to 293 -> 12.4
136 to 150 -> 11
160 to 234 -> 11.92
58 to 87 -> 11.52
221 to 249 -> 10.42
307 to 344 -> 12.9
